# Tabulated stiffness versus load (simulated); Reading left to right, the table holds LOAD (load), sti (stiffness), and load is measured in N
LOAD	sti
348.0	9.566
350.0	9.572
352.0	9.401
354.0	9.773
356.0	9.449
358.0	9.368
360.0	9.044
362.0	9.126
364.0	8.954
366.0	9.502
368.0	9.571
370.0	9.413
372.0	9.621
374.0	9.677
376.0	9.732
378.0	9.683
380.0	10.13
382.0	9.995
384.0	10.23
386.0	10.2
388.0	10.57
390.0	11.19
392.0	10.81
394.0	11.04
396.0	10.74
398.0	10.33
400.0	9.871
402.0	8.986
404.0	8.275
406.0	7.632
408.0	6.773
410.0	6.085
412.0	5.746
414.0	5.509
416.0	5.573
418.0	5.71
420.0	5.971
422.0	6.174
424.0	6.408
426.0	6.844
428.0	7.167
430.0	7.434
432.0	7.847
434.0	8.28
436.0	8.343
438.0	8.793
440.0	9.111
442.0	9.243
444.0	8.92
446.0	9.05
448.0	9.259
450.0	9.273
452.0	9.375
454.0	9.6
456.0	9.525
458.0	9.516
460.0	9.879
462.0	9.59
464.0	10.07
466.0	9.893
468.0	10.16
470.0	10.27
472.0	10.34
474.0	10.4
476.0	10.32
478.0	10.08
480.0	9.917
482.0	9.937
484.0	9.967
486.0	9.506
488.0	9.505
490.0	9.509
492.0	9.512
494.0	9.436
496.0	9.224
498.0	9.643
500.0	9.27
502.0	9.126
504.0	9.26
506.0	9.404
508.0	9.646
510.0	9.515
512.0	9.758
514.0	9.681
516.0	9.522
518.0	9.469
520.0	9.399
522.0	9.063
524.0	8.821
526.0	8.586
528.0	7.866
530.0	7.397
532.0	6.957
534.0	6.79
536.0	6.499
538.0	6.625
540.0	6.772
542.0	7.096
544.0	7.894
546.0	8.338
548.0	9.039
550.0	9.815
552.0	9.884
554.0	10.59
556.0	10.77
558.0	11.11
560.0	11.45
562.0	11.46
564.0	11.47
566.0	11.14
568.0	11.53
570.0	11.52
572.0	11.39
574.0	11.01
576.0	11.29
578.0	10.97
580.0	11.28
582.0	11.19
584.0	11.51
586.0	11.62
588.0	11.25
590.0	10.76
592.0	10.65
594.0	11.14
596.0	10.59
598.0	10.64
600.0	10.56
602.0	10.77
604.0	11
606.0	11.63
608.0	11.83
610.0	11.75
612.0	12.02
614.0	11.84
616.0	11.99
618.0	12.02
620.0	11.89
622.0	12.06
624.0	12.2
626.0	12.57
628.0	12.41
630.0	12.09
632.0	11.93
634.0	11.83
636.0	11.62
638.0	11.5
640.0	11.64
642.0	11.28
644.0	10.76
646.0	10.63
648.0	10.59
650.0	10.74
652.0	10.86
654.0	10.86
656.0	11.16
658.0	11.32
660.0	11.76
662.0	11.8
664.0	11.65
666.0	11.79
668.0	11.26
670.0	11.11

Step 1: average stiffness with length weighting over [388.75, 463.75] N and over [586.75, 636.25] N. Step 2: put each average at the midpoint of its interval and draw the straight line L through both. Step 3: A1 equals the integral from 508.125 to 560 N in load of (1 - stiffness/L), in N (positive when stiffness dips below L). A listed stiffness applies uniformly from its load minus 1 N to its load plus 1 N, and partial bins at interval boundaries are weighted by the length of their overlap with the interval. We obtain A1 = 7.49 N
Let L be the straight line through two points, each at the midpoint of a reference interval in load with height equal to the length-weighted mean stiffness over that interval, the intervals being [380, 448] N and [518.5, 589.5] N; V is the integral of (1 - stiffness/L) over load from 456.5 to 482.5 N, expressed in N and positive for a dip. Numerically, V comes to -3.3 N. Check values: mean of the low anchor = 8.37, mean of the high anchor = 9.7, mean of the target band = 10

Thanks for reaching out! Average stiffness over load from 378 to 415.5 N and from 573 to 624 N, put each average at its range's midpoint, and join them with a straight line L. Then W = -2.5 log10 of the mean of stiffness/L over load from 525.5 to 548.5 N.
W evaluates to 0.39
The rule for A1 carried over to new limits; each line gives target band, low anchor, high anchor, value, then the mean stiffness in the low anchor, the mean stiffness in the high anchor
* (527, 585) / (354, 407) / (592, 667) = 6.9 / 9.74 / 11.5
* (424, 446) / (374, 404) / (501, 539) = 3.3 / 10.2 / 8.6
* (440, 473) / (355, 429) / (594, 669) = -0.6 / 8.68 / 11.5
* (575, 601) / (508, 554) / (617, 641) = -1.3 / 8.47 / 12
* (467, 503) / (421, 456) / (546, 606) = -2.3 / 8.34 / 10.9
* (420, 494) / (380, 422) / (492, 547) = -4.7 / 8.54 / 8.58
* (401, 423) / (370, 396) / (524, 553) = 7.2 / 10.2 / 7.86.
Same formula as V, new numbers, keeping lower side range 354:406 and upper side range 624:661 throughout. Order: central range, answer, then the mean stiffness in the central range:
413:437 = 7.9 N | 6.77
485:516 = 3.2 N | 9.47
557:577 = -0.7 N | 11.3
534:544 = 3.6 N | 6.87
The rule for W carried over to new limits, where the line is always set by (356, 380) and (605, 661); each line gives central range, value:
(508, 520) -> 0.11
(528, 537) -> 0.47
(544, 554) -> 0.18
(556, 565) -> -0.03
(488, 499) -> 0.11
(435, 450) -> 0.12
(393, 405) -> -0.02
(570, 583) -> -0.01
